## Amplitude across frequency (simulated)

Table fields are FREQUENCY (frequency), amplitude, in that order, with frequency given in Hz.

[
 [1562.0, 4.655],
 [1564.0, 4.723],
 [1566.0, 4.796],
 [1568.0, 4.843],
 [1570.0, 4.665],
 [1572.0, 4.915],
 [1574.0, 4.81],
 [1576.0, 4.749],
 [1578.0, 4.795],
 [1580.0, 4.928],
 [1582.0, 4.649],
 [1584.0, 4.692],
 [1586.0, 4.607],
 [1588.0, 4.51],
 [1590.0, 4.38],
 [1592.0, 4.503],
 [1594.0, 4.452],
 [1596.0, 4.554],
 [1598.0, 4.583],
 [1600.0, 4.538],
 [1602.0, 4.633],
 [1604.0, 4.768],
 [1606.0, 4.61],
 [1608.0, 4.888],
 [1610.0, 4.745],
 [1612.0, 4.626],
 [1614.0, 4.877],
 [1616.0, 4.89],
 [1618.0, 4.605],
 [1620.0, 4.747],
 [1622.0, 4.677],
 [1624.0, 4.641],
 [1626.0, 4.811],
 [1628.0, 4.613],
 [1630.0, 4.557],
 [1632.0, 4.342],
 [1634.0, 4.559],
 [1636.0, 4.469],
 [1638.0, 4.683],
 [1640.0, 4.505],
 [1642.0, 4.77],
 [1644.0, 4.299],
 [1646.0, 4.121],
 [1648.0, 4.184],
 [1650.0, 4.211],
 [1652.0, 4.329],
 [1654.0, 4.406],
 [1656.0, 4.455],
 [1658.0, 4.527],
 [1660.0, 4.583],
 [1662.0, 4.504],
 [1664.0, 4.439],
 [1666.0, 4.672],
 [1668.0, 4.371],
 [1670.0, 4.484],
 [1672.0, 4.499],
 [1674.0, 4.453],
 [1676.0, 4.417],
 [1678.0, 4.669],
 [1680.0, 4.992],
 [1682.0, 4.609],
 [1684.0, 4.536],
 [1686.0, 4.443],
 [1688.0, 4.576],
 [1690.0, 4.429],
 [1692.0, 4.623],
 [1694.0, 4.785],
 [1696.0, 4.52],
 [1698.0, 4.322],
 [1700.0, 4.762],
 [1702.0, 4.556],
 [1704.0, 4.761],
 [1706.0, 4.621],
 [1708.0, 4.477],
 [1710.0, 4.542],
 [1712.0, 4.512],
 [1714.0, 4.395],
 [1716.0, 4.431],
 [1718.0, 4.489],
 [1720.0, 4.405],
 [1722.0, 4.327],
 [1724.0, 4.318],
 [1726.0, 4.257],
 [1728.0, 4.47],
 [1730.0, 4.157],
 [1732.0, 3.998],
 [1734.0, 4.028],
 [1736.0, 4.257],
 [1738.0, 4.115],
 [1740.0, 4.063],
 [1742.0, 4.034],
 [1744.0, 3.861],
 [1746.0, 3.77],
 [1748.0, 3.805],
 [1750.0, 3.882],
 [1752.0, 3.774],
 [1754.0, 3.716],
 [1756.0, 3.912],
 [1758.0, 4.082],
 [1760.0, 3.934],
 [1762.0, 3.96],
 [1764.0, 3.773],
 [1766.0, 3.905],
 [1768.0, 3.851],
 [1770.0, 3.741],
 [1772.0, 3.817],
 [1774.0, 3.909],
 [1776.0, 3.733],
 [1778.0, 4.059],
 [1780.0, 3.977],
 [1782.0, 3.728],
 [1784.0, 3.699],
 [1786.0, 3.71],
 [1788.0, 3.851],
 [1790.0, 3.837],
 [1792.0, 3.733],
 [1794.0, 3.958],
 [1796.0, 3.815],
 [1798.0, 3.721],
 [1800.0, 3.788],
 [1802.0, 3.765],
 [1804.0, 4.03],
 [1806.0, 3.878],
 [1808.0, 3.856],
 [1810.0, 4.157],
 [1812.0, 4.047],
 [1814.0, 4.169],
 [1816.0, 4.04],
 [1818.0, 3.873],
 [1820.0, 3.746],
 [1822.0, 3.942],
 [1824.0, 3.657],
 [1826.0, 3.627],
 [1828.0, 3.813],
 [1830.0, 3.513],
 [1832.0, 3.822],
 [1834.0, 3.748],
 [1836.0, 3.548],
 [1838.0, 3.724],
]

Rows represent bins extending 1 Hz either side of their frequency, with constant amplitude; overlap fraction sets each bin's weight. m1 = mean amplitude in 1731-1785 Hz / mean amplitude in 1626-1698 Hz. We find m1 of 0.9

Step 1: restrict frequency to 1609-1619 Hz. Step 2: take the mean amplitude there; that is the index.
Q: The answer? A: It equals 4.75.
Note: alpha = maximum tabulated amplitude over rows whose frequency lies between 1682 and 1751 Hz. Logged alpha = 4.785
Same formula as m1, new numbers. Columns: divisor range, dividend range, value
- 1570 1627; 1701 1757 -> 0.90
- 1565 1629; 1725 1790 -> 0.84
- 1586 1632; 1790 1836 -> 0.83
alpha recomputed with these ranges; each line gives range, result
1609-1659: 4.89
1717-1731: 4.489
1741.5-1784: 4.082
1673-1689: 4.992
